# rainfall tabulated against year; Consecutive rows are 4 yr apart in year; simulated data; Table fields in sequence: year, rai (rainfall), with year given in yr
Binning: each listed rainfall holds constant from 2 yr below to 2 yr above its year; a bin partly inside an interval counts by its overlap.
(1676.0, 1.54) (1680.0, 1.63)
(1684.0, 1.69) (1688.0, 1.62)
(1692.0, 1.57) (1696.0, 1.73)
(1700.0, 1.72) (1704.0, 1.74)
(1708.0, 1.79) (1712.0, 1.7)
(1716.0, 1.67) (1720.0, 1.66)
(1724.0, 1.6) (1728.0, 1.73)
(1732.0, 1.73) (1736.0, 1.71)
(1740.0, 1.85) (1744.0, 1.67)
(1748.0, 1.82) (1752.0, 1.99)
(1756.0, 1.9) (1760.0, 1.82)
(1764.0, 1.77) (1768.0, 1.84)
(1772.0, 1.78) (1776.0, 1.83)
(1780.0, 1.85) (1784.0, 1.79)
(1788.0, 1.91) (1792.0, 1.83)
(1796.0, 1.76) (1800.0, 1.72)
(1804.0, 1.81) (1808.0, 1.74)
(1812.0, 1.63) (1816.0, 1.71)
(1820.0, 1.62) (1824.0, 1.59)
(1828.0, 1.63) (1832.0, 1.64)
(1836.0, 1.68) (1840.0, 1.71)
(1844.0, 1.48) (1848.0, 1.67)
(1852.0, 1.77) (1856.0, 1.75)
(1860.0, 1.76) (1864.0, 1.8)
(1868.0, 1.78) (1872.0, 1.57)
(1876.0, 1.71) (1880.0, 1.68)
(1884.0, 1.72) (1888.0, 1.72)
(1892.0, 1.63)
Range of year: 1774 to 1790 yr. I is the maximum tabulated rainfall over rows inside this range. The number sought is 1.91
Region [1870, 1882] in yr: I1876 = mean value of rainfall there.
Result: 1.65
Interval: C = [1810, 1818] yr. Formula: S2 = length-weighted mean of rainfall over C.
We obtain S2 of 1.67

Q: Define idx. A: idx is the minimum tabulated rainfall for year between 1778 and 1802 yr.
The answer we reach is 1.72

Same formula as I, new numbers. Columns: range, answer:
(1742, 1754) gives 1.99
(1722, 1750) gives 1.85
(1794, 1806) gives 1.81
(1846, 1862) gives 1.77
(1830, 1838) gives 1.68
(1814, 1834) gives 1.71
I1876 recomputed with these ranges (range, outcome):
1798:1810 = 1.76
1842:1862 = 1.69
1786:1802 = 1.81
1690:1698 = 1.65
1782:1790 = 1.85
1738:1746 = 1.76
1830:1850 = 1.64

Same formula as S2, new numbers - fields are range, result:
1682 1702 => 1.67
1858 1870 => 1.78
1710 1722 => 1.68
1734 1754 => 1.81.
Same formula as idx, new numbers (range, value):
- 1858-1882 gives 1.57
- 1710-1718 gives 1.67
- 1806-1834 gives 1.59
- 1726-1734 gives 1.73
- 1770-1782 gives 1.78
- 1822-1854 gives 1.48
